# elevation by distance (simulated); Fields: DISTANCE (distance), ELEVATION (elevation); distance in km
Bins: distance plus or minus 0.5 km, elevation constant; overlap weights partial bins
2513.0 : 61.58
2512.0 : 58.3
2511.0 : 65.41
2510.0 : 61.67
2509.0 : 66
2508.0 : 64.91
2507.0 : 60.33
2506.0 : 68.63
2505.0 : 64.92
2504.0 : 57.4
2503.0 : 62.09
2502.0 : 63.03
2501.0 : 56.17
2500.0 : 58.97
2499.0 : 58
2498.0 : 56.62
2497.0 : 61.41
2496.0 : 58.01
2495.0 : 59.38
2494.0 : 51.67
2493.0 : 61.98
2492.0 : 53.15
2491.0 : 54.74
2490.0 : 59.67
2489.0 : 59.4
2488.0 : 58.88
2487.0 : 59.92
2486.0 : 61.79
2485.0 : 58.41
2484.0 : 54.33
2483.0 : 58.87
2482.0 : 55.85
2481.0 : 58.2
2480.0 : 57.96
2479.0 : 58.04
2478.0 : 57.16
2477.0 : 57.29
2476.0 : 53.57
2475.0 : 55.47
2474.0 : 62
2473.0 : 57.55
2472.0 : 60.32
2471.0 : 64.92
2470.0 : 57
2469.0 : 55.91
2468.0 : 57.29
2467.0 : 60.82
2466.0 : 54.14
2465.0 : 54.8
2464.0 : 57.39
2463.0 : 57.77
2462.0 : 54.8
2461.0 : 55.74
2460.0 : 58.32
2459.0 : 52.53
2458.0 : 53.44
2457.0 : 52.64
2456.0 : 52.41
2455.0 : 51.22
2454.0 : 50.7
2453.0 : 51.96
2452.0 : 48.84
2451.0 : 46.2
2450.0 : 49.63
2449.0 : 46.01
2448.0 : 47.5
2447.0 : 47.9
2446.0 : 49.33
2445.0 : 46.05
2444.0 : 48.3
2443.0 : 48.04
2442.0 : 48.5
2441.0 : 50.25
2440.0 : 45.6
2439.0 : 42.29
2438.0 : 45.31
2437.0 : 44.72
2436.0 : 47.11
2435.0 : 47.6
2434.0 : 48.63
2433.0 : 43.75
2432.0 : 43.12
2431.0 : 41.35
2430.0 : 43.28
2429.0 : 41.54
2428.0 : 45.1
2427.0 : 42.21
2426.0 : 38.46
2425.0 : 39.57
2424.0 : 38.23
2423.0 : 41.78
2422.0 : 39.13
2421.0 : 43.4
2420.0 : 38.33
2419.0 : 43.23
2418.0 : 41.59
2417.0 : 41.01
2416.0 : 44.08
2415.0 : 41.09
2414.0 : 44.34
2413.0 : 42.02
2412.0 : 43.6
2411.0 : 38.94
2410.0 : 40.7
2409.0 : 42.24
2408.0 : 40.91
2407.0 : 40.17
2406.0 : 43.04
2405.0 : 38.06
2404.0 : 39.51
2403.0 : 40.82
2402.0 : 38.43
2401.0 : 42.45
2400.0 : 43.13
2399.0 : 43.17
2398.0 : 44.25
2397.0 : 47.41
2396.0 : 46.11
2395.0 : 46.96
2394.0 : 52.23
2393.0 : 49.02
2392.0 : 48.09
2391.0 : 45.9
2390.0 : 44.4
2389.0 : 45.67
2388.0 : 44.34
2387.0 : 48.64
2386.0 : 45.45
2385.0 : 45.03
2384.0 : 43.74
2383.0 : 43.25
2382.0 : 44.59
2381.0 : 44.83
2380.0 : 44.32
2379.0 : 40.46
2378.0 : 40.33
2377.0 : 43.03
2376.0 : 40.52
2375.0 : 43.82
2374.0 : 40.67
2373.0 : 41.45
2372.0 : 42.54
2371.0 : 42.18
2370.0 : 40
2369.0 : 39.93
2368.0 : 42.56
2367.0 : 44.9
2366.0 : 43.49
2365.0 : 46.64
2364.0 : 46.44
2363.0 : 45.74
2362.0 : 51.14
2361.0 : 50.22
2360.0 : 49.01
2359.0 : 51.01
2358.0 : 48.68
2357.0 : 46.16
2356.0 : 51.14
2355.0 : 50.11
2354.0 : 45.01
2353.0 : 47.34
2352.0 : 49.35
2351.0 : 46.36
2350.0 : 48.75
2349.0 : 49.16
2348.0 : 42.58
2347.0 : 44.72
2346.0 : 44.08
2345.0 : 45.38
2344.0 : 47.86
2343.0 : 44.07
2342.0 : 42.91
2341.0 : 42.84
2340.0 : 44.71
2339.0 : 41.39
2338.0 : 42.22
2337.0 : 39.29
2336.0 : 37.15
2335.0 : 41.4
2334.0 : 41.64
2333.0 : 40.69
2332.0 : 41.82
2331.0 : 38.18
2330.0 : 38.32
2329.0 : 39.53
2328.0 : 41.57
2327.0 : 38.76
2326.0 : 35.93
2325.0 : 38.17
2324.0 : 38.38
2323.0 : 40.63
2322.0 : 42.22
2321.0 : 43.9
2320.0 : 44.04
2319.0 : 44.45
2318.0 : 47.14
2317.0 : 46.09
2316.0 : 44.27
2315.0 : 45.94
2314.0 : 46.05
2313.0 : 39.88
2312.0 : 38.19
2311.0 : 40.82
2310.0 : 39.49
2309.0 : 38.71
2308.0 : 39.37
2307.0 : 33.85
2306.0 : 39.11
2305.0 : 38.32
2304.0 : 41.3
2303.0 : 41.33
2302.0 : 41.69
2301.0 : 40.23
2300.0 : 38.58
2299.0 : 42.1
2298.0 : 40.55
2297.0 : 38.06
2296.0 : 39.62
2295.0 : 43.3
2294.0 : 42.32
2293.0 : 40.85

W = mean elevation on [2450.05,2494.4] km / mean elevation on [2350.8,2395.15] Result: 1.24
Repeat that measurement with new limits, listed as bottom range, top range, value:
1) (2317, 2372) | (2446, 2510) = 1.29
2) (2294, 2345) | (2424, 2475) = 1.22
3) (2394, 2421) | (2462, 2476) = 1.37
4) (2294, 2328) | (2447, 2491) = 1.36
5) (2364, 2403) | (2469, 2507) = 1.33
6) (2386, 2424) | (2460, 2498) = 1.34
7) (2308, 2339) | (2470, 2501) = 1.41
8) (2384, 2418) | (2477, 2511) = 1.36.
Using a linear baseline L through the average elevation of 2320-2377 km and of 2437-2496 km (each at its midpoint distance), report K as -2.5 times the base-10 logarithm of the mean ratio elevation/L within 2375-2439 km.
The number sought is 0.13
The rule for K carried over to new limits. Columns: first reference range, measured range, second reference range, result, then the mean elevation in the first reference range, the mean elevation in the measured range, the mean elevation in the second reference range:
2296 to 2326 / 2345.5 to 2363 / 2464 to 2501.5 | -0.06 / 41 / 47.9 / 57.8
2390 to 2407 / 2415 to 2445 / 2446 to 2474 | 0.13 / 44.2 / 43.6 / 54.1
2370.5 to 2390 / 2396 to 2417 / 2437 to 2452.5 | 0.07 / 43.4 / 42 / 47.2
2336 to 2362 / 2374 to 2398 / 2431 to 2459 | 0.04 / 46.1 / 45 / 48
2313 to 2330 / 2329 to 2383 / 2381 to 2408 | -0.02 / 42.1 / 44.2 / 44.3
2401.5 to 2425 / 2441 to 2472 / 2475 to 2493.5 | -0.03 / 41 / 52.8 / 57.7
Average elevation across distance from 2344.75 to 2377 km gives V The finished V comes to 45.6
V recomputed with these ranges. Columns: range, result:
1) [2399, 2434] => 41.6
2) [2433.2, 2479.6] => 52.4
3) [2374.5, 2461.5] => 45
